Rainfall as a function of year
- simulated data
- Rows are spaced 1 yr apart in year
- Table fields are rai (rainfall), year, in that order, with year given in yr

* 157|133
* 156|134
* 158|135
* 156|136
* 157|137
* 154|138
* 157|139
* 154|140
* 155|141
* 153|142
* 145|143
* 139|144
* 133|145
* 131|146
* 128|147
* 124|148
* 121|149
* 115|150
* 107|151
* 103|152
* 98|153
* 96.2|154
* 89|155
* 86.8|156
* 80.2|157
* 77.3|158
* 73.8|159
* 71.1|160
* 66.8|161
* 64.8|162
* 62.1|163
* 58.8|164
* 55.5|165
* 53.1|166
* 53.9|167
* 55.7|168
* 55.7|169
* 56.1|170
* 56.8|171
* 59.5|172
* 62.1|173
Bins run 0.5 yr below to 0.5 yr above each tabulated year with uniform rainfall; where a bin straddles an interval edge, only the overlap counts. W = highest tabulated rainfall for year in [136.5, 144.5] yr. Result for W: 157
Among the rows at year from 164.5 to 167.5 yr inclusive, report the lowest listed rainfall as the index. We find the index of 53.1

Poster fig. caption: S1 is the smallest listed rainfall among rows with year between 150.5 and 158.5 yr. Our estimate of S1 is 77.3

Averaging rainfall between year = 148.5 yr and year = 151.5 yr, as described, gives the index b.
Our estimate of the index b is 114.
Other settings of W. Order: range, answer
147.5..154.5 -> 124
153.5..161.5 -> 96.2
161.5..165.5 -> 64.8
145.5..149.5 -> 131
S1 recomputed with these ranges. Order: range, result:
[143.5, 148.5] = 124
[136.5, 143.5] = 145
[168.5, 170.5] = 55.7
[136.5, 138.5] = 154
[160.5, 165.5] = 55.5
